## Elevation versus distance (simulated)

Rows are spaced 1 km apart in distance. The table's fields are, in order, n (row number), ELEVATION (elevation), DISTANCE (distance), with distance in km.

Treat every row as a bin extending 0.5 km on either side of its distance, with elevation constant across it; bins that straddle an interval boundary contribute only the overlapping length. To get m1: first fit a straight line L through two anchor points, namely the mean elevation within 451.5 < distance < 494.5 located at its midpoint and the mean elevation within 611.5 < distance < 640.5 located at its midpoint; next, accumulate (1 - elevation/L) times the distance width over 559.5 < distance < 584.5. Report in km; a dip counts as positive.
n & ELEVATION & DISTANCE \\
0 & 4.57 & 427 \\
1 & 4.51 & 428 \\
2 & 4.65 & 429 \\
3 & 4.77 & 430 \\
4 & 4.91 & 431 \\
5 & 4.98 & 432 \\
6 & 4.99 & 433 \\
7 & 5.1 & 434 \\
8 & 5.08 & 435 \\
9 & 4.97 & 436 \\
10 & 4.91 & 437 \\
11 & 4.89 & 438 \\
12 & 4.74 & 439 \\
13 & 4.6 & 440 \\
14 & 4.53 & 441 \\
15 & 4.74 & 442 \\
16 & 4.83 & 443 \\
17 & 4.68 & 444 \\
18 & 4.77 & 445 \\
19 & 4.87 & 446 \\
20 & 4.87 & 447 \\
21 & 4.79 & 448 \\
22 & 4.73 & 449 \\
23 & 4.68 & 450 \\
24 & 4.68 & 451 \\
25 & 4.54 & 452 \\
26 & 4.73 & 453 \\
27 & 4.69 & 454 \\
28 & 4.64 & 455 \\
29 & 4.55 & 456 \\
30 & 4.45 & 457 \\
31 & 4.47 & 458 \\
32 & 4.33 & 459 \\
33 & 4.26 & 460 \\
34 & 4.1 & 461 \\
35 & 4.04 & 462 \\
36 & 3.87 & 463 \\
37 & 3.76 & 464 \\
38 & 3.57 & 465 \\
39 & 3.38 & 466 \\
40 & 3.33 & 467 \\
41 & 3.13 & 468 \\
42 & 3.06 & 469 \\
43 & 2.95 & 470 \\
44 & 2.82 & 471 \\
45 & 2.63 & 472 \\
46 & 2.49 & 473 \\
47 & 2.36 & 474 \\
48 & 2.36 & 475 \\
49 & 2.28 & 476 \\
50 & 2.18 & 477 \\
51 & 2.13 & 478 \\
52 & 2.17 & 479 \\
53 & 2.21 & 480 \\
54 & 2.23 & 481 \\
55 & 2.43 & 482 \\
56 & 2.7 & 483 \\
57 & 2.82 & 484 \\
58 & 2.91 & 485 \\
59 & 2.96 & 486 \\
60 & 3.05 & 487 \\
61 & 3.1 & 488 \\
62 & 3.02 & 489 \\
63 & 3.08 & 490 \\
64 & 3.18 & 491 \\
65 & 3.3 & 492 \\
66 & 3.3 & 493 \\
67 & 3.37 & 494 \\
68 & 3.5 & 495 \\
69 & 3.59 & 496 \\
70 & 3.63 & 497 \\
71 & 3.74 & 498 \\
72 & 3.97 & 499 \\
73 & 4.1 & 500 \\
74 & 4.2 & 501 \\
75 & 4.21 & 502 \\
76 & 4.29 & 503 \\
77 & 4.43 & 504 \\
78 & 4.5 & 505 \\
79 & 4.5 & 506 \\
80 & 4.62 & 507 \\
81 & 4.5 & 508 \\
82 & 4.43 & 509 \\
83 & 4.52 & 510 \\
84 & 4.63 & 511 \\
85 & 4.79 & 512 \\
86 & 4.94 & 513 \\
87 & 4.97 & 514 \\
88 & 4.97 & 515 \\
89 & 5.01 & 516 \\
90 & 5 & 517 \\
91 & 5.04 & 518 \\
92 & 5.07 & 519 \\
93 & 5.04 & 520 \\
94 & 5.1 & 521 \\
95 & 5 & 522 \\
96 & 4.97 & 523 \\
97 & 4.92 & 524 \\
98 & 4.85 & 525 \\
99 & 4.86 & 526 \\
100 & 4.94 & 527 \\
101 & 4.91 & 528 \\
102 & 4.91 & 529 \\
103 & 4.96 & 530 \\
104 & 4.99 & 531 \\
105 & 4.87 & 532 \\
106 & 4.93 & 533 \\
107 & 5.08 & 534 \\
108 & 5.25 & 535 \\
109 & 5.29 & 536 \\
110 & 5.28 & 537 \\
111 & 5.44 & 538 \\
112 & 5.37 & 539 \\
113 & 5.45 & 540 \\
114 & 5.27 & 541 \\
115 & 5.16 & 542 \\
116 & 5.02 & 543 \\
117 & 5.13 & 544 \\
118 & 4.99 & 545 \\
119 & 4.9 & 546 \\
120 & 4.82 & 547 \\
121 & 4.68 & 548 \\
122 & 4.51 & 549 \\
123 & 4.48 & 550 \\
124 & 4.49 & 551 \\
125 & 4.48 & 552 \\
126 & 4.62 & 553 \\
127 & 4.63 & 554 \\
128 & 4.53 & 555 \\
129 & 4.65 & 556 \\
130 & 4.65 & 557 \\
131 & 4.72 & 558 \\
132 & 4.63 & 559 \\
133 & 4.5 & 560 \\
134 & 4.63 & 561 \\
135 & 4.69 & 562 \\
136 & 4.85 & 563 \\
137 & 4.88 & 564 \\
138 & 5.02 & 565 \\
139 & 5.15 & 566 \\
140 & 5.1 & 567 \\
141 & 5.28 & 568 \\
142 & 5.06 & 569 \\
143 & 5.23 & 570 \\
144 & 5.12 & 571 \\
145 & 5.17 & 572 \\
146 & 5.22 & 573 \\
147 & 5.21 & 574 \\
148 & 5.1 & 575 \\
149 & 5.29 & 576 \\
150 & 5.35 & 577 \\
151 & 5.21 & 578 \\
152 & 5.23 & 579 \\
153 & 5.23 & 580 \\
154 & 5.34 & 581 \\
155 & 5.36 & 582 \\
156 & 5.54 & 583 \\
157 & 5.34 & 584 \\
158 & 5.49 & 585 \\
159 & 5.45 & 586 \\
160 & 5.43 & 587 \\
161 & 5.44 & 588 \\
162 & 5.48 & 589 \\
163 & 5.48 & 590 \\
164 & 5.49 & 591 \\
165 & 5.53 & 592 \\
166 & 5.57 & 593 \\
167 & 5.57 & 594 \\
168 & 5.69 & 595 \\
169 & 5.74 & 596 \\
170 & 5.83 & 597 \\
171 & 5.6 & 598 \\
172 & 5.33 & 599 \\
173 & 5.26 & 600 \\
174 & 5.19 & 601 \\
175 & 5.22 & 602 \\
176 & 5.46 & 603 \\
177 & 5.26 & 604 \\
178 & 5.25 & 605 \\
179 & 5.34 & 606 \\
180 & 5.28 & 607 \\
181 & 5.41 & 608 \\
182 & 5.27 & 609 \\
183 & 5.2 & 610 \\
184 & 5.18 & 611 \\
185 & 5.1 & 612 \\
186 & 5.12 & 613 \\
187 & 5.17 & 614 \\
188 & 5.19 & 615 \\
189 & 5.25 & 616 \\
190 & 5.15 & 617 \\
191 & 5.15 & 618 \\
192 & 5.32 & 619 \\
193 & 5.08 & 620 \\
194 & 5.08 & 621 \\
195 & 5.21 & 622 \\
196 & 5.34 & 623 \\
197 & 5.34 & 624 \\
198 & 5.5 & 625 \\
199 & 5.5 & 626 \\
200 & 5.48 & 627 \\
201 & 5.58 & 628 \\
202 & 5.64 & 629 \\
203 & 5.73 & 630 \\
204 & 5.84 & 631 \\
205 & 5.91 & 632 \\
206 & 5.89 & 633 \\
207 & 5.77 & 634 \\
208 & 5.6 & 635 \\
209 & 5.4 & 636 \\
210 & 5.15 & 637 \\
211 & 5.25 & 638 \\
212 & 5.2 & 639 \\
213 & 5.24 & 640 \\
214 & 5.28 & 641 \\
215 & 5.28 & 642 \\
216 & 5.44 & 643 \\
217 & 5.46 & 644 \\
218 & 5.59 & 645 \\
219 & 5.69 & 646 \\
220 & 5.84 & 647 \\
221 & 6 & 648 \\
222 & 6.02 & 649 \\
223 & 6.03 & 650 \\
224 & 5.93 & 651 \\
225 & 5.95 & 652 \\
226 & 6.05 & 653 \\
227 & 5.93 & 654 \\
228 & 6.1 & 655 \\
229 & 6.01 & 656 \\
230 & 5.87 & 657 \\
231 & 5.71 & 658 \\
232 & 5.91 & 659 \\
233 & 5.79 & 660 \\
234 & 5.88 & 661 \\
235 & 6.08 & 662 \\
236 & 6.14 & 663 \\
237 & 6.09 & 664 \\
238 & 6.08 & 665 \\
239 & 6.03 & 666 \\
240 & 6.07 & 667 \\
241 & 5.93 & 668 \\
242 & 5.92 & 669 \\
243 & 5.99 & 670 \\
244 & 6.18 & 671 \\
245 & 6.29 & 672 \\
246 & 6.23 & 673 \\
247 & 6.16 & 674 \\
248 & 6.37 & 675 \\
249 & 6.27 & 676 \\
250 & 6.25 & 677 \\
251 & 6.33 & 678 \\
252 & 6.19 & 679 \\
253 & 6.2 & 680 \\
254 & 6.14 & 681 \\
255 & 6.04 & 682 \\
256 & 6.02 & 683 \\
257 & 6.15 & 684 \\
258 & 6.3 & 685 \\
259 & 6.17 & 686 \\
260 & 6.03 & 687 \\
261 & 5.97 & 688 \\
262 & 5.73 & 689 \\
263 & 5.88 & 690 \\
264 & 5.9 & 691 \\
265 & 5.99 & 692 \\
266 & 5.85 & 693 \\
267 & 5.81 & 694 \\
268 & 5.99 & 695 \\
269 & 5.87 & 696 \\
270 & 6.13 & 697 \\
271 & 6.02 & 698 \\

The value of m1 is -2.59 km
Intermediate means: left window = 3.28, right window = 5.39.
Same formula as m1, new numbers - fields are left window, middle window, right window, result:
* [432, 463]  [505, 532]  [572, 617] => 0.8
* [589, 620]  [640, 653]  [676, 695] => 0.0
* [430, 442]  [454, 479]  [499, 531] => 7.5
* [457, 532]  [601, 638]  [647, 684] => 0.7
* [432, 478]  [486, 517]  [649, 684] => 3.3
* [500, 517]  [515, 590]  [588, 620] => -1.4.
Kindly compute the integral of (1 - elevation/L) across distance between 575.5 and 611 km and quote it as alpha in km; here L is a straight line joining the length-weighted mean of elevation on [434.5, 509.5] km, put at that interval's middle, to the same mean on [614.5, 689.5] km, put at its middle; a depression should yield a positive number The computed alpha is -1.9 km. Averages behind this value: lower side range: 3.79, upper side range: 5.79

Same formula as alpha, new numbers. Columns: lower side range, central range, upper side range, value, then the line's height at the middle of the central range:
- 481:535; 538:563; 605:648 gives -0.9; 4.65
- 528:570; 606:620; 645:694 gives 0.7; 5.51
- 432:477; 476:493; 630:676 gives 6.5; 4.39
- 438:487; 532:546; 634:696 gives -2.0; 4.53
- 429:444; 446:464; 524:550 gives 1.5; 4.88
